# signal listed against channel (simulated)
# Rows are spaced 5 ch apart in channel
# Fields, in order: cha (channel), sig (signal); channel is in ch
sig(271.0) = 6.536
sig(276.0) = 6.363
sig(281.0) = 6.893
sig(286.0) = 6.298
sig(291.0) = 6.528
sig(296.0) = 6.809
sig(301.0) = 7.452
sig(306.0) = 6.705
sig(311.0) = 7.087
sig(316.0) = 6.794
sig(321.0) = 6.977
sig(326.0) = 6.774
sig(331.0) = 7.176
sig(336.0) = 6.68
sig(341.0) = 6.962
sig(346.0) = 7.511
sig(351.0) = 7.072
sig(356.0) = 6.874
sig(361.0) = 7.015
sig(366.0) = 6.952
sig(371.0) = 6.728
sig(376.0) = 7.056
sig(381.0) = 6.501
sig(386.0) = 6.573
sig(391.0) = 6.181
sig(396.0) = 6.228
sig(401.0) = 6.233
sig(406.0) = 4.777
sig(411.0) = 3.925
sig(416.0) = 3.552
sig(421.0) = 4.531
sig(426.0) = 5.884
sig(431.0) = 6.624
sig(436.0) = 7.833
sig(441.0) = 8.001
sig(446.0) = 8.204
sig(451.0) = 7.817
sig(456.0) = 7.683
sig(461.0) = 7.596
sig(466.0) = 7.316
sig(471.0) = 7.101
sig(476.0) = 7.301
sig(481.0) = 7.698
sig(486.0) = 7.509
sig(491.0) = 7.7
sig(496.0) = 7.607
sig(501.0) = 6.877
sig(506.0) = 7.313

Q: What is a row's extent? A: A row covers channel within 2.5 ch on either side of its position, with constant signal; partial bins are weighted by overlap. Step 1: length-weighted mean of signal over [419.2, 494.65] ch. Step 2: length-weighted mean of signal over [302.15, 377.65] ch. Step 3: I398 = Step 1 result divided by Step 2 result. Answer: 1.05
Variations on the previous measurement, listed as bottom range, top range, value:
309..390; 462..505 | 1.07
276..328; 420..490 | 1.07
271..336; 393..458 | 0.92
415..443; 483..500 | 1.22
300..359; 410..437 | 0.76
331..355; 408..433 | 0.69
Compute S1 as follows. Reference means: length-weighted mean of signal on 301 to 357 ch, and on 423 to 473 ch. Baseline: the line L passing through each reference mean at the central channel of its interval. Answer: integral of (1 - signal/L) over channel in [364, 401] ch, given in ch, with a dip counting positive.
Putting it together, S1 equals 3.0 ch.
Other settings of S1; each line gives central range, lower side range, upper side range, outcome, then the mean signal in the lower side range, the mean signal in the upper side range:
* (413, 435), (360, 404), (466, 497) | 5.2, 6.57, 7.47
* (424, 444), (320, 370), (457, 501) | 0.4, 6.99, 7.45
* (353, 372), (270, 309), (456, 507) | 0.2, 6.71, 7.42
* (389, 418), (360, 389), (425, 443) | 7.5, 6.78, 7.16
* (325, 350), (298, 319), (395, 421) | -2.7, 7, 4.83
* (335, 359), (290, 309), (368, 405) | -1.4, 6.91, 6.44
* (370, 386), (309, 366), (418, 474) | 0.7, 6.99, 7.11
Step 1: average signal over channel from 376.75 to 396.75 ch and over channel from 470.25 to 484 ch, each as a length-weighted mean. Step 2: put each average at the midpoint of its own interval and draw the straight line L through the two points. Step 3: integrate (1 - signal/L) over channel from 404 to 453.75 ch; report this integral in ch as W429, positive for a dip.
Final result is 5.7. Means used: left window 6.44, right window 7.41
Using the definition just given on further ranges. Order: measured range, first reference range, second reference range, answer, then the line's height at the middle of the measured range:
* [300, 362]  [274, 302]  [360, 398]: -3.0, 6.67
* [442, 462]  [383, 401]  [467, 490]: -2.2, 7.08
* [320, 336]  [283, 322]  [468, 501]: 0.0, 6.91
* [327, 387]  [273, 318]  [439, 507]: 0.9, 7.04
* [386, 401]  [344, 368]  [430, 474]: 2.1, 7.28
